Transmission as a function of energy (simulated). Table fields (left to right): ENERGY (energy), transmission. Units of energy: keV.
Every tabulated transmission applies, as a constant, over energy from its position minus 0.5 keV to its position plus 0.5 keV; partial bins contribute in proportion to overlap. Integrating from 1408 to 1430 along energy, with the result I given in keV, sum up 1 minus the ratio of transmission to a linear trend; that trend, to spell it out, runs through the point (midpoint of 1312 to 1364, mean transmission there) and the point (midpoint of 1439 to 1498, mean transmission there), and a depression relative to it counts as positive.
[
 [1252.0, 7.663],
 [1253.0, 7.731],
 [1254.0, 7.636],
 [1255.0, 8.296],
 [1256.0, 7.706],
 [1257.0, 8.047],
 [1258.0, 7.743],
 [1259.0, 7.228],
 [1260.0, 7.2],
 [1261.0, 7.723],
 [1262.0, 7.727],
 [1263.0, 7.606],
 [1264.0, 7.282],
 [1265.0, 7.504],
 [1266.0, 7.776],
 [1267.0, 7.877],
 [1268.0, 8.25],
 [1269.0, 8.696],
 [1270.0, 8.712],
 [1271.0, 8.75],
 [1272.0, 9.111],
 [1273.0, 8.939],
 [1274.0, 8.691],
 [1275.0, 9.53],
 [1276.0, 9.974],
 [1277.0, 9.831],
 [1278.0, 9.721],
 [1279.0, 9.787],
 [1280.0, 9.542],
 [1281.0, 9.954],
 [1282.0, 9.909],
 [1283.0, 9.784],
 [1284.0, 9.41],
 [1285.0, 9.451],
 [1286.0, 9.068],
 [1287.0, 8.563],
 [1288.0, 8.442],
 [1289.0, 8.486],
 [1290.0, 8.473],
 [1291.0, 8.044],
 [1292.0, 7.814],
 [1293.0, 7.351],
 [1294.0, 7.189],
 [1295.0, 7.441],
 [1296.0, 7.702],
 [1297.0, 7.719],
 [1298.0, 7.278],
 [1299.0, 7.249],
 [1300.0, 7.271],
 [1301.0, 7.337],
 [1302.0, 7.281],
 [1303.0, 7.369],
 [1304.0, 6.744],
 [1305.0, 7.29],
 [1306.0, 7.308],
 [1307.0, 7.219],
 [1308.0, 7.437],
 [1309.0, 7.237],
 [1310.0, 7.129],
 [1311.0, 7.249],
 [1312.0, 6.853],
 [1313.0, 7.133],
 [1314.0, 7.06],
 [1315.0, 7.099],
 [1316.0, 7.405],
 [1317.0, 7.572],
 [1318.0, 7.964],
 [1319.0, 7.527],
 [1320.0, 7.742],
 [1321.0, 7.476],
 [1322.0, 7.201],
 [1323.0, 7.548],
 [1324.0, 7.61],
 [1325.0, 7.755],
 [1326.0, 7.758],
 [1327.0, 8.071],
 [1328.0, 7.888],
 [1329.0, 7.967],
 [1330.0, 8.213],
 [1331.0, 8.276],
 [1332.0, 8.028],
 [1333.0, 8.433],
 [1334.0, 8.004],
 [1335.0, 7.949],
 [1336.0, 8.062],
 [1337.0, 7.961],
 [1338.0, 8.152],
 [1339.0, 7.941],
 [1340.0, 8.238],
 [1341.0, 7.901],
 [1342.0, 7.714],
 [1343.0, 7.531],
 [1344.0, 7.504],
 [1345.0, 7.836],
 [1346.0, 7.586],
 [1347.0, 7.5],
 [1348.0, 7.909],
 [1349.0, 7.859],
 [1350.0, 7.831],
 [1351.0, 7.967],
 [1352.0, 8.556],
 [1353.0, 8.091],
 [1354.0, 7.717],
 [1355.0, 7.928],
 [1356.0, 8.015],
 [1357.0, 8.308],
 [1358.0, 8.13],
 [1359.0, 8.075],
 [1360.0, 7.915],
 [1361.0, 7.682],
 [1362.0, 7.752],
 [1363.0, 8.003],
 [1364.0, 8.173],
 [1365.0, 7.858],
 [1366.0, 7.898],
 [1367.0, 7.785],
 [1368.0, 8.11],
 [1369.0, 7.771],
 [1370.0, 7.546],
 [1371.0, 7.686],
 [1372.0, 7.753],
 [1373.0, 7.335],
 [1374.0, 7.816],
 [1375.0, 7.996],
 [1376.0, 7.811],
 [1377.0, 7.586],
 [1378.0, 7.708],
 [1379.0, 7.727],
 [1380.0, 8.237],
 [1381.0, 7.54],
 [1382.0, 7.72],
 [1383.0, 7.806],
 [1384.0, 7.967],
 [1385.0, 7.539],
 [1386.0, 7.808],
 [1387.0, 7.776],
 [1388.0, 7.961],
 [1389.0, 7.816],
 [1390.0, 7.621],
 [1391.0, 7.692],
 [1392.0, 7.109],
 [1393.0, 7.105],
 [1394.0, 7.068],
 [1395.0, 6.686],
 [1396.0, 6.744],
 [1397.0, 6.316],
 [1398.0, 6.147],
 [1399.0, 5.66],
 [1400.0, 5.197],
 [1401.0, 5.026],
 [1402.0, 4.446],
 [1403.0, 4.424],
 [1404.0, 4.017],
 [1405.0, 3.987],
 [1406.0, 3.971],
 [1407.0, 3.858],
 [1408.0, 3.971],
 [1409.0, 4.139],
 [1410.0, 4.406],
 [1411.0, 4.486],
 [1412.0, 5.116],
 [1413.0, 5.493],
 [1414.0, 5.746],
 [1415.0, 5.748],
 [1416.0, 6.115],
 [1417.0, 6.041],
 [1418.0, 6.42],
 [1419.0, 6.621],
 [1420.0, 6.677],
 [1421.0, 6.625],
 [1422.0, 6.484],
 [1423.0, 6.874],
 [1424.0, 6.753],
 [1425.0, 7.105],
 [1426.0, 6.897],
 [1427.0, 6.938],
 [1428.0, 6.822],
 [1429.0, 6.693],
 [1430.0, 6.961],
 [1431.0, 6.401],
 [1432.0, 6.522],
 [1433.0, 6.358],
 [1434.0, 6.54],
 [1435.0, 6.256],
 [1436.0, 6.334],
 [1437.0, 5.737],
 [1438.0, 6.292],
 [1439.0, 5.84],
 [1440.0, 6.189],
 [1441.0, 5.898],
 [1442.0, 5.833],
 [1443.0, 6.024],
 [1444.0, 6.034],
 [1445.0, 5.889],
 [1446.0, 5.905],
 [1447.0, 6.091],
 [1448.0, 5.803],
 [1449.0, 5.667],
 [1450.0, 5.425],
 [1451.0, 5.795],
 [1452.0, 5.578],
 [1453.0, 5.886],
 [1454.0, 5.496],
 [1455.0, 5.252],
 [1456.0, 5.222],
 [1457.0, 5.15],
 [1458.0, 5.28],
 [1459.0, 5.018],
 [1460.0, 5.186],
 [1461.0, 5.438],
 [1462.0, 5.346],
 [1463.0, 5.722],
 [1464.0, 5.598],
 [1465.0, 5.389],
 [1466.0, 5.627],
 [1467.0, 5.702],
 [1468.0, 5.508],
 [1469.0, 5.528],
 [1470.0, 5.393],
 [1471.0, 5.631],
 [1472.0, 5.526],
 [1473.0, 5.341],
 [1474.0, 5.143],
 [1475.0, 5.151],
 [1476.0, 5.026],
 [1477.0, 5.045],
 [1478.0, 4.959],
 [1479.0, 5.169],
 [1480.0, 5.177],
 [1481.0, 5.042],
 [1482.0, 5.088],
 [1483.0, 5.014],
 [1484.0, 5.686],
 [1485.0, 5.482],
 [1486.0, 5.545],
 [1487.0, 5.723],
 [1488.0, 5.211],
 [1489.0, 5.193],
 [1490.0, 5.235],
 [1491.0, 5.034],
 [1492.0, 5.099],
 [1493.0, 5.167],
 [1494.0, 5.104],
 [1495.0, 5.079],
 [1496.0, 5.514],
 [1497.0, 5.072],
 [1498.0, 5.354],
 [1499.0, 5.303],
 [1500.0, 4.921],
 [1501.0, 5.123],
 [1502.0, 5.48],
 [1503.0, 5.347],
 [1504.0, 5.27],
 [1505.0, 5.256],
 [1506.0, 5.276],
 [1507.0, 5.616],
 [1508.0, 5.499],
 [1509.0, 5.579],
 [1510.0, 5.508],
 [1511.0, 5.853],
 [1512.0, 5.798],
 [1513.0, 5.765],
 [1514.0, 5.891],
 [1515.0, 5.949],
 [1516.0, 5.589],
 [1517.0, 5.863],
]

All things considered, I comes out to 0.9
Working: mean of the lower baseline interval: 7.82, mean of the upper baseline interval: 5.44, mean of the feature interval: 6.08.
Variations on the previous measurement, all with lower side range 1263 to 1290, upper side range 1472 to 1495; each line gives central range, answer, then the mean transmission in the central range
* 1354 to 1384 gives -2.4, 7.85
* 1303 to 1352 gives 2.0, 7.67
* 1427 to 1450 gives -0.6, 6.19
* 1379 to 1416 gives 3.5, 6.14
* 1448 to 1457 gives 0.4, 5.53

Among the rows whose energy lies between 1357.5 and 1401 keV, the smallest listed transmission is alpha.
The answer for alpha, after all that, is 5.026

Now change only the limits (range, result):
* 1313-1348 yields 7.06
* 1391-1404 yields 4.017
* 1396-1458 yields 3.858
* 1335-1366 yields 7.5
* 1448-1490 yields 4.959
